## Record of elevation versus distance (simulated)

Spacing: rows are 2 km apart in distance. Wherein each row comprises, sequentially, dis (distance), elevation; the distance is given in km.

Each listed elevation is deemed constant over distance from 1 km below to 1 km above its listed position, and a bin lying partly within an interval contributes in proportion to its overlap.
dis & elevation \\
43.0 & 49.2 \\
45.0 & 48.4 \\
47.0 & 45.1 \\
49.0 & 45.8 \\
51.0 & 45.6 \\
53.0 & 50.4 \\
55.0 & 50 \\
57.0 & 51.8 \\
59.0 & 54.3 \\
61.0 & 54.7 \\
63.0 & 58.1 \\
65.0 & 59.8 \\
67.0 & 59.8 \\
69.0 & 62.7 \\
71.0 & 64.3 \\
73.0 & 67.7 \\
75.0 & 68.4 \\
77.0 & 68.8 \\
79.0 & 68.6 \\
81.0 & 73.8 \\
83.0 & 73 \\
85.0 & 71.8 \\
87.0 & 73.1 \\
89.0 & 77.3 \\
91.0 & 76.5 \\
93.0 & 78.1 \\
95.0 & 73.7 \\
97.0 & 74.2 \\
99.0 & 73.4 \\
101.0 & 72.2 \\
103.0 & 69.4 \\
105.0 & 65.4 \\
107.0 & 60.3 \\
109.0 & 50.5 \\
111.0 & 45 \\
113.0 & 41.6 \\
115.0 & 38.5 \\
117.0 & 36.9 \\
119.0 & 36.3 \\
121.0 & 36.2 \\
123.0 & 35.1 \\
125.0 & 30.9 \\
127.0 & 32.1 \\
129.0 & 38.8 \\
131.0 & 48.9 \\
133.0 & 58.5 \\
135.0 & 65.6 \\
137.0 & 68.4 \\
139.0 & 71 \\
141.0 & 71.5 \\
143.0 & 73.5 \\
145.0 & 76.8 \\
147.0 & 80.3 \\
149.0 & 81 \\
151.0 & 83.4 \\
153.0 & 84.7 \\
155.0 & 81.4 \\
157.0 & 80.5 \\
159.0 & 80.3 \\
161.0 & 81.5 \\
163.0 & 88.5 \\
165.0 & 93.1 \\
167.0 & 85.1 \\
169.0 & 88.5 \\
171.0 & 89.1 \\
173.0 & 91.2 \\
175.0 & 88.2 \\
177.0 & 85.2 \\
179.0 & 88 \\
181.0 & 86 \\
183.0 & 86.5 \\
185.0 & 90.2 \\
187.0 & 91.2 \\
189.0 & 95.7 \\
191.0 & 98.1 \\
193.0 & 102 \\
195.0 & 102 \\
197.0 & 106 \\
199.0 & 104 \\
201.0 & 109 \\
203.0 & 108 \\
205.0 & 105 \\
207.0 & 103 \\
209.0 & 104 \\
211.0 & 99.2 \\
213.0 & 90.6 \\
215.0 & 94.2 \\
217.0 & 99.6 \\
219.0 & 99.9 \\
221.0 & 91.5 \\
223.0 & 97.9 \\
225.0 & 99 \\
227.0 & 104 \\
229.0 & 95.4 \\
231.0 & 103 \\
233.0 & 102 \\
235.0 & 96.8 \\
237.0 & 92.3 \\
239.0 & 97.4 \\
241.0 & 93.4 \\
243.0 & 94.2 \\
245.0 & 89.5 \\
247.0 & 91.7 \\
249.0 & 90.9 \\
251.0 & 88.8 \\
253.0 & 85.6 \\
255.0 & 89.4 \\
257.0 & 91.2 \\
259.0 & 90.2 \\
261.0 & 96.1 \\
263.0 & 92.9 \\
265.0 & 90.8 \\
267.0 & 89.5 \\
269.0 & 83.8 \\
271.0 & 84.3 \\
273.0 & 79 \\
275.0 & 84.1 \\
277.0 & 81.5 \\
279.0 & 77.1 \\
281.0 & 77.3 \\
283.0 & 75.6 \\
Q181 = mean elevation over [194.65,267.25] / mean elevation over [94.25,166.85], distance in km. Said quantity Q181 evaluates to 1.52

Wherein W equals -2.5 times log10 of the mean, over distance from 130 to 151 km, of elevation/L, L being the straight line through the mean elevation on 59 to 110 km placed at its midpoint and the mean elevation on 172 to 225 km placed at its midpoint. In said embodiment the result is 0.17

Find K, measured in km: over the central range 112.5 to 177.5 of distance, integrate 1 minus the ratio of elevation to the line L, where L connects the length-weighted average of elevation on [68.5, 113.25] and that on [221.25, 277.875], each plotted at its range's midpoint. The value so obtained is 8.0 km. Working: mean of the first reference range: 67.9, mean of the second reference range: 92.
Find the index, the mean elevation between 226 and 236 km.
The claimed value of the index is 100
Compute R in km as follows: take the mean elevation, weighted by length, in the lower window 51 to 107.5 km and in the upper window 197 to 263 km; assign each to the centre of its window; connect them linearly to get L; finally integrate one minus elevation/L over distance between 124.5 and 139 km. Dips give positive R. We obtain 4.85 km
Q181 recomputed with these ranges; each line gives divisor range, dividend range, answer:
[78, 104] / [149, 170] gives 1.15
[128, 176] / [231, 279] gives 1.17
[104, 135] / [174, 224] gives 2.19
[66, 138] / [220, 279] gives 1.55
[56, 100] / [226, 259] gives 1.39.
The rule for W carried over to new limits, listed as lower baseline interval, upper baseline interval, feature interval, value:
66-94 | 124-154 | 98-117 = 0.20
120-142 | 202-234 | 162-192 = -0.17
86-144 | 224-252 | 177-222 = -0.17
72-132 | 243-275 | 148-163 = -0.19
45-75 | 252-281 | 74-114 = -0.13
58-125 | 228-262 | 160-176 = -0.15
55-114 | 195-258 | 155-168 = -0.03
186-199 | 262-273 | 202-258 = -0.03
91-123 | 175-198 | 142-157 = -0.05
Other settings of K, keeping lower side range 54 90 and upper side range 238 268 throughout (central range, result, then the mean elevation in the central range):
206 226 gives -2.8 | 97.9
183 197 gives -2.5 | 96.5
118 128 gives 5.3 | 34.1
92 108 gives -0.6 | 70.8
